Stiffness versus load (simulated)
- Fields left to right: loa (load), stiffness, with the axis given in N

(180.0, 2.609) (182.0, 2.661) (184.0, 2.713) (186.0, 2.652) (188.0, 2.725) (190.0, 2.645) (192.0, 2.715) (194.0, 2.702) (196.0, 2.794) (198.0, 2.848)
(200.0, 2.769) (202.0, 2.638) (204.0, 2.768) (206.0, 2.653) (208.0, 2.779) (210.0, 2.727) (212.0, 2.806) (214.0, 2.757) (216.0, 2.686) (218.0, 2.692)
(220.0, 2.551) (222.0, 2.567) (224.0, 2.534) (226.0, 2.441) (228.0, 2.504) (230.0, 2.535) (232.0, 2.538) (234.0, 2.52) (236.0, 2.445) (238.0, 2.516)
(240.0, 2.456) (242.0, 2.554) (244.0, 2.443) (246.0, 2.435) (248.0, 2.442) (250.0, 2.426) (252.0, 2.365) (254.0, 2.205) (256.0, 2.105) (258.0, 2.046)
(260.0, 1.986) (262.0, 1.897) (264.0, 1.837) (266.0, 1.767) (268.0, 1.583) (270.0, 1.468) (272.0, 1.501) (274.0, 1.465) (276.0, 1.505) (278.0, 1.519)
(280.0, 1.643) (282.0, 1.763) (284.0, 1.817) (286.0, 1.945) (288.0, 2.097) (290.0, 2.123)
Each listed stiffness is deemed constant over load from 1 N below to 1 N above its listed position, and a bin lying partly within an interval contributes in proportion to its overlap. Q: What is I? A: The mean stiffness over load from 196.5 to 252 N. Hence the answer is 2.59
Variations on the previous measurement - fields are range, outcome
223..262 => 2.38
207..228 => 2.65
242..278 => 1.97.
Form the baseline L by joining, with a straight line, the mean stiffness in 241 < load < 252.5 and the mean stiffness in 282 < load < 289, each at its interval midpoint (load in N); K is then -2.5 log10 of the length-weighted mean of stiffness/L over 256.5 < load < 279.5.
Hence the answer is 0.266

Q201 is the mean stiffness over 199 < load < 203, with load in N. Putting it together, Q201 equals 2.7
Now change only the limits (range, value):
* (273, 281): 1.53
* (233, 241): 2.48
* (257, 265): 1.94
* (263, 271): 1.66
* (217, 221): 2.62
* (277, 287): 1.74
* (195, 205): 2.76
